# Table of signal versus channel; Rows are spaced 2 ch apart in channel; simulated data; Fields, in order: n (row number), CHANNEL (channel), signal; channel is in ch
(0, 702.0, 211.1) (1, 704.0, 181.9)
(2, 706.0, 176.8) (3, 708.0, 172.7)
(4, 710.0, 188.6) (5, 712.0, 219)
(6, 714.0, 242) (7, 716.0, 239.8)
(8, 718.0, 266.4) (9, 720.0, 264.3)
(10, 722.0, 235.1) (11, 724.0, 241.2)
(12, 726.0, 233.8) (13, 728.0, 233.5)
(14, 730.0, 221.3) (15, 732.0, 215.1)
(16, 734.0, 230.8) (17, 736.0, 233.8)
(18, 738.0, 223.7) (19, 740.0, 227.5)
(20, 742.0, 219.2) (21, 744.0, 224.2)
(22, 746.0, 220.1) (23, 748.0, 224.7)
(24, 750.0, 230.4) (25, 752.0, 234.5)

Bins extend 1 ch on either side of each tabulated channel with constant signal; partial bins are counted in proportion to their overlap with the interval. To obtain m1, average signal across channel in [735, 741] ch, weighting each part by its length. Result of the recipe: 228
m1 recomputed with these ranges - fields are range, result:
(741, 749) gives 222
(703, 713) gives 188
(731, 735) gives 223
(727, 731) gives 227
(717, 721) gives 265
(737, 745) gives 224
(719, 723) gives 250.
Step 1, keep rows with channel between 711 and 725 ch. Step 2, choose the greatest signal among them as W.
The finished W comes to 266.4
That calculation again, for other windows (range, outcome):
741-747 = 224.2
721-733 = 241.2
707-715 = 242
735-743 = 233.8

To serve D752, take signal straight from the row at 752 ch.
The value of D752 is 234.5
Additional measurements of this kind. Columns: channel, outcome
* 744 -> 224.2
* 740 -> 227.5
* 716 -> 239.8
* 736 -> 233.8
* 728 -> 233.5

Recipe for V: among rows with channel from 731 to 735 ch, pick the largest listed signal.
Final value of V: 230.8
